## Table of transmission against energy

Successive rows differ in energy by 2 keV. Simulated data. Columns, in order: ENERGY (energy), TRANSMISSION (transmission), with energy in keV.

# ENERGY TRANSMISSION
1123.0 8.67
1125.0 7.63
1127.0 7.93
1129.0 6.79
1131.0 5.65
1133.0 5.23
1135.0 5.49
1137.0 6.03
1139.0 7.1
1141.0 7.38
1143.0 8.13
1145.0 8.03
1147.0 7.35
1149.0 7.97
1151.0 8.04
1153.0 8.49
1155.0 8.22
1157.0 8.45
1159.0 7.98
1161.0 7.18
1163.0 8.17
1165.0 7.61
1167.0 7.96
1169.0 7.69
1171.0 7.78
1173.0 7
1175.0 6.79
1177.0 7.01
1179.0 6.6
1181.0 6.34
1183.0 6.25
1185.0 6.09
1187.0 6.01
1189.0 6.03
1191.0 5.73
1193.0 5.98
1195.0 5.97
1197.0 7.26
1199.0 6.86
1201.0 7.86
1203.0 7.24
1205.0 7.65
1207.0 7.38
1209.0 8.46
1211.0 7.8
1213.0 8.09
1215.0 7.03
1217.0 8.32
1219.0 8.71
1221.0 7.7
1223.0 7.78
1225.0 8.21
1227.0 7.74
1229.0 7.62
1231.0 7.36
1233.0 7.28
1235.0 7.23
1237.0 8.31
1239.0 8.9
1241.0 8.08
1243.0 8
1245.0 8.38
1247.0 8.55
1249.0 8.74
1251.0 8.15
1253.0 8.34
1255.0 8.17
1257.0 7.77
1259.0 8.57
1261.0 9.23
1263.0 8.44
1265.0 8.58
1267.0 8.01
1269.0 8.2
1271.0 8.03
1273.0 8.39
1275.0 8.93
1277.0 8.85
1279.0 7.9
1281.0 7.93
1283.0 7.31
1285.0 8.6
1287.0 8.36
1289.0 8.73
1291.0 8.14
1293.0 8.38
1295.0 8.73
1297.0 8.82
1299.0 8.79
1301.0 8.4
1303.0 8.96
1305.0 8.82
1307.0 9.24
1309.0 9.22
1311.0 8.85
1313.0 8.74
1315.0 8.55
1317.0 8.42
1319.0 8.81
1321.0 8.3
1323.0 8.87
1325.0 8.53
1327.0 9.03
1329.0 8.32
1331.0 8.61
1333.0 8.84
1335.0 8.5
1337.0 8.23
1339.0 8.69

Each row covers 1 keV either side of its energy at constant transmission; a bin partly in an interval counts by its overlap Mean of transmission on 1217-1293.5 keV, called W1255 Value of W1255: 8.2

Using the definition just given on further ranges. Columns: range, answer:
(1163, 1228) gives 7.23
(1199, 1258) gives 7.94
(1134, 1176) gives 7.56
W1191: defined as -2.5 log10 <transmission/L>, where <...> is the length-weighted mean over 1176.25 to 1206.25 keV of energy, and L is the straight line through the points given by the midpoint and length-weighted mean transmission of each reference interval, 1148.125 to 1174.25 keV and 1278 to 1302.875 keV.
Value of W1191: 0.21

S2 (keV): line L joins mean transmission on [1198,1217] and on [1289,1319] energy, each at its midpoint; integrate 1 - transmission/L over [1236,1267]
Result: -1.0 keV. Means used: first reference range 7.63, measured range 8.4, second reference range 8.72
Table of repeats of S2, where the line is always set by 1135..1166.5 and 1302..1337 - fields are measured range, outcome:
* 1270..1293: 0.5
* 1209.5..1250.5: 0.9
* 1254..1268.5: 0.0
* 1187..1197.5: 2.4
